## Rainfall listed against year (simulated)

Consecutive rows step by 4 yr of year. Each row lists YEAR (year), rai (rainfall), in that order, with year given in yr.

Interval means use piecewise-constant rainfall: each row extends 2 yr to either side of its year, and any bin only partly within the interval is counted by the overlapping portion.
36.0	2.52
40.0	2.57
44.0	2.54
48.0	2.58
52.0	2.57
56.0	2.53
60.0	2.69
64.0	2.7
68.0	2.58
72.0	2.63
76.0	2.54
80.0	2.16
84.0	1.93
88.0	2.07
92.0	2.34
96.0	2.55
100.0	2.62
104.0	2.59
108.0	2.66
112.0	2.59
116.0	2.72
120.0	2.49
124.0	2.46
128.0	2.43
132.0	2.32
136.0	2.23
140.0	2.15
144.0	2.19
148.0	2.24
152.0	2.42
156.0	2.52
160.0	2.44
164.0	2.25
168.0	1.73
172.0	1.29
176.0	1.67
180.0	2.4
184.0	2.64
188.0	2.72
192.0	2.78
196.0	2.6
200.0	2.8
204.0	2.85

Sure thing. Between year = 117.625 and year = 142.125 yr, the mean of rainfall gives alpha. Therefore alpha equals 2.35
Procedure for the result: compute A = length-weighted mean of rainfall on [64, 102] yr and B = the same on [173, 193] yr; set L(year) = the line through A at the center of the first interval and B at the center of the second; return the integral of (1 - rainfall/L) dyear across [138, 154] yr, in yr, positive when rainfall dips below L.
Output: 0.9 yr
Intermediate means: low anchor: 2.4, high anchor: 2.37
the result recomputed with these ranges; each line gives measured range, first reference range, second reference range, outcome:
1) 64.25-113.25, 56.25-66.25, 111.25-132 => 2.8 yr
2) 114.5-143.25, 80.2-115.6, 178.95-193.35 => 1.3 yr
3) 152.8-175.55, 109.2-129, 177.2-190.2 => 4.5 yr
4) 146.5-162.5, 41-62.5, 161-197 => -0.8 yr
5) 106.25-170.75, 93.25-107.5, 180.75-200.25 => 6.6 yr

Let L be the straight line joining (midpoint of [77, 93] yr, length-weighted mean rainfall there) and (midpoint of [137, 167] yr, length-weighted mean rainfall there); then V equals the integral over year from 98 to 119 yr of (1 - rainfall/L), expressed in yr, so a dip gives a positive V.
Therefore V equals -4.2 yr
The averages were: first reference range 2.14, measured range 2.63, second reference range 2.29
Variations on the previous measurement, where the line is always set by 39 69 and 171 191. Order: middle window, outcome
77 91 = 2.23 yr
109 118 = -0.88 yr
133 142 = 0.55 yr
